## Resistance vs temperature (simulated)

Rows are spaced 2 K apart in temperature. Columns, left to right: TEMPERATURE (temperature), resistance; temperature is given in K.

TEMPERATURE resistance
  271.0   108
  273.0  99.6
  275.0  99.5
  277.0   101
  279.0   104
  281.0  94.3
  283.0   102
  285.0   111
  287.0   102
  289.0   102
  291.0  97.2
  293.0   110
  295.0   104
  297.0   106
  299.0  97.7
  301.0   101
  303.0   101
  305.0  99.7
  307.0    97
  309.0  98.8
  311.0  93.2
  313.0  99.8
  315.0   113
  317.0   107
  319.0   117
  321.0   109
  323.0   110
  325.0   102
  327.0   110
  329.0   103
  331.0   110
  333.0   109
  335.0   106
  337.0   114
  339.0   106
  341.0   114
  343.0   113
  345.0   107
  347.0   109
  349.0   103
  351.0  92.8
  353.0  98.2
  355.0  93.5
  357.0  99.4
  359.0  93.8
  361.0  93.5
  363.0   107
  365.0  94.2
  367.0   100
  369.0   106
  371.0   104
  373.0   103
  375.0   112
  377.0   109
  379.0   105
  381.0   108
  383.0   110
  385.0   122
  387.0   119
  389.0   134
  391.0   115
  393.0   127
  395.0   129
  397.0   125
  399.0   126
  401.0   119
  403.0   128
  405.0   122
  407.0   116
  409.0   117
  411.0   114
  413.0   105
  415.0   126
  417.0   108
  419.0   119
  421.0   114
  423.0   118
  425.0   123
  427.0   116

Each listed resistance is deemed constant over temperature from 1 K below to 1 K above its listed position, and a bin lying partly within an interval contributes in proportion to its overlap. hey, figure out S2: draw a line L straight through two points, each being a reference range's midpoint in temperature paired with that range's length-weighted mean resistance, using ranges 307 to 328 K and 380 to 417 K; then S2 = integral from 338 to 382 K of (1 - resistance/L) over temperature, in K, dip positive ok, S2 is 3.79 K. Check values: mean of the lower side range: 106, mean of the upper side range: 120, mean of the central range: 103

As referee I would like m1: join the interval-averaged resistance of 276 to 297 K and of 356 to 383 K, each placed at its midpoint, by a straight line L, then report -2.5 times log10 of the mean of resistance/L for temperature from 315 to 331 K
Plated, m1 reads -0.06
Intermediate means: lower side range 103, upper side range 103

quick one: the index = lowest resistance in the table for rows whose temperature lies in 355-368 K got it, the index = 93.5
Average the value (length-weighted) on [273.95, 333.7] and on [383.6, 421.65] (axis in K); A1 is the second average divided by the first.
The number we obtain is 1.16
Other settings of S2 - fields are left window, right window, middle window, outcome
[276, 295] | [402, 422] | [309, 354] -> 0.6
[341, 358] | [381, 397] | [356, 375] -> 1.7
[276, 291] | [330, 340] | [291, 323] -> 0.5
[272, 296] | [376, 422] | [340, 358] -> 1.3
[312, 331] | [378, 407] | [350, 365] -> 2.3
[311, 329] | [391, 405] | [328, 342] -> 0.2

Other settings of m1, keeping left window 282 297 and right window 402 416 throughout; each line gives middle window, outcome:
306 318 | 0.06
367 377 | 0.08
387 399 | -0.08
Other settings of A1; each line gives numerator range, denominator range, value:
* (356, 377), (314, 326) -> 0.93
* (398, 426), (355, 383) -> 1.15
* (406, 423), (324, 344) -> 1.06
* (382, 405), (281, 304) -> 1.20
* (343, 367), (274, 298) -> 0.97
